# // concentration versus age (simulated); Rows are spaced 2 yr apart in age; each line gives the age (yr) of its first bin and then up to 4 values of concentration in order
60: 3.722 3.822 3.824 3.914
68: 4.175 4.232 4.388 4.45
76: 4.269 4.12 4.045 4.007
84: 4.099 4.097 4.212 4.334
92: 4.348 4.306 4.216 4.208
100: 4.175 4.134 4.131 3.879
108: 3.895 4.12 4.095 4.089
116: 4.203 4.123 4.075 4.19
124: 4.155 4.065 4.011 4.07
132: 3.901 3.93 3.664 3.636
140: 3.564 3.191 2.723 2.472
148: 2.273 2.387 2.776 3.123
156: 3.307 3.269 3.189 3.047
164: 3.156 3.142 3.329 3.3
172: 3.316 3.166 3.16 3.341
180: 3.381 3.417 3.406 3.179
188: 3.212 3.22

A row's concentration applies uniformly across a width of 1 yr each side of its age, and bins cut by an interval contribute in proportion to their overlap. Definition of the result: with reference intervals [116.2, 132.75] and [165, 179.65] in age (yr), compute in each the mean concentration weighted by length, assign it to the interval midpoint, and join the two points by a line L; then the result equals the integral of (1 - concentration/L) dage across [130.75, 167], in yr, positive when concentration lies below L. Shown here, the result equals 5.0 yr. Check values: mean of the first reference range 4.08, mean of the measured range 3.16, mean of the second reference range 3.26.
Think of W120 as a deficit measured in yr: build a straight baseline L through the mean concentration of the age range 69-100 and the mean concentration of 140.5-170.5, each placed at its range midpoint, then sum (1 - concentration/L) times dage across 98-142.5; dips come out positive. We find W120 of -4.82 yr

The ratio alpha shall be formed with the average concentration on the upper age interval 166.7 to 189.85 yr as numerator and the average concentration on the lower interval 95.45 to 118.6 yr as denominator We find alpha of 0.80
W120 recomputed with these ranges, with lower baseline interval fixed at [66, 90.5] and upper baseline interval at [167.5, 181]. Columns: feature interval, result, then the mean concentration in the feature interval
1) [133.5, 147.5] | 1.38 yr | 3.25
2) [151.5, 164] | 1.10 yr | 3.14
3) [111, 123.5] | -1.02 yr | 4.13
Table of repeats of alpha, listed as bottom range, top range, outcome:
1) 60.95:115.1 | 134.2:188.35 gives 0.77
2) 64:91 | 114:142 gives 0.95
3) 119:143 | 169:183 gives 0.85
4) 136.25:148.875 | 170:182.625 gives 1.09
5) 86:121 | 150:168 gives 0.75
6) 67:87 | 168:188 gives 0.79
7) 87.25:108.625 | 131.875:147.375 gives 0.80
